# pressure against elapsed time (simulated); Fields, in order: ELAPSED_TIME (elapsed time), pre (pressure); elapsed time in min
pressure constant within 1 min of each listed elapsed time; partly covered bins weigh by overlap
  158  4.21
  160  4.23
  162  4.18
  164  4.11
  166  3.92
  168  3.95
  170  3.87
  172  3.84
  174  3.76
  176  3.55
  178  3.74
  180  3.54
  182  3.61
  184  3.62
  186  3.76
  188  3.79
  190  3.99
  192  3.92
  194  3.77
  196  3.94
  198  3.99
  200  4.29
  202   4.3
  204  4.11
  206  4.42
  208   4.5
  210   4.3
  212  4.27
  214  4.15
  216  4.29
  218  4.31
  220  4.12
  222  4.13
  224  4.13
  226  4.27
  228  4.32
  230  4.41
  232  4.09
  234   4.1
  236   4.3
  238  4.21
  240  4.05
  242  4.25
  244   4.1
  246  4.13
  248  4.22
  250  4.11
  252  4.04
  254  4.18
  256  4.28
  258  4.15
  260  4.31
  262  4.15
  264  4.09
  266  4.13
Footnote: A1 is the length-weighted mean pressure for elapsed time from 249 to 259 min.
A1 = 4.15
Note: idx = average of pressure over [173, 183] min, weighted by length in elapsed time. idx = 3.64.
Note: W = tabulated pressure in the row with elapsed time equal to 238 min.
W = 4.21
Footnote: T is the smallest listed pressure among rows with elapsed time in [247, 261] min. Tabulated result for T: 4.04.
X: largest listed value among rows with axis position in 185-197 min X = 3.99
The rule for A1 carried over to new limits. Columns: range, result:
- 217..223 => 4.19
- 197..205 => 4.17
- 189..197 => 3.91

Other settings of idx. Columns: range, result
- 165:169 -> 3.94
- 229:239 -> 4.22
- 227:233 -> 4.27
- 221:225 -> 4.13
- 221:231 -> 4.25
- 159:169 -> 4.08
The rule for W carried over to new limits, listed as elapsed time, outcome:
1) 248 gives 4.22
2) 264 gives 4.09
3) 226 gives 4.27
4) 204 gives 4.11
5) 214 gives 4.15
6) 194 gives 3.77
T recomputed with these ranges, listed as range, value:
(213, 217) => 4.15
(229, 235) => 4.09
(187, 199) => 3.77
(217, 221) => 4.12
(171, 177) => 3.55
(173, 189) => 3.54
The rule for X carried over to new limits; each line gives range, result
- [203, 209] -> 4.5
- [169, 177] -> 3.87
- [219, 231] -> 4.41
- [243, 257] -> 4.28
